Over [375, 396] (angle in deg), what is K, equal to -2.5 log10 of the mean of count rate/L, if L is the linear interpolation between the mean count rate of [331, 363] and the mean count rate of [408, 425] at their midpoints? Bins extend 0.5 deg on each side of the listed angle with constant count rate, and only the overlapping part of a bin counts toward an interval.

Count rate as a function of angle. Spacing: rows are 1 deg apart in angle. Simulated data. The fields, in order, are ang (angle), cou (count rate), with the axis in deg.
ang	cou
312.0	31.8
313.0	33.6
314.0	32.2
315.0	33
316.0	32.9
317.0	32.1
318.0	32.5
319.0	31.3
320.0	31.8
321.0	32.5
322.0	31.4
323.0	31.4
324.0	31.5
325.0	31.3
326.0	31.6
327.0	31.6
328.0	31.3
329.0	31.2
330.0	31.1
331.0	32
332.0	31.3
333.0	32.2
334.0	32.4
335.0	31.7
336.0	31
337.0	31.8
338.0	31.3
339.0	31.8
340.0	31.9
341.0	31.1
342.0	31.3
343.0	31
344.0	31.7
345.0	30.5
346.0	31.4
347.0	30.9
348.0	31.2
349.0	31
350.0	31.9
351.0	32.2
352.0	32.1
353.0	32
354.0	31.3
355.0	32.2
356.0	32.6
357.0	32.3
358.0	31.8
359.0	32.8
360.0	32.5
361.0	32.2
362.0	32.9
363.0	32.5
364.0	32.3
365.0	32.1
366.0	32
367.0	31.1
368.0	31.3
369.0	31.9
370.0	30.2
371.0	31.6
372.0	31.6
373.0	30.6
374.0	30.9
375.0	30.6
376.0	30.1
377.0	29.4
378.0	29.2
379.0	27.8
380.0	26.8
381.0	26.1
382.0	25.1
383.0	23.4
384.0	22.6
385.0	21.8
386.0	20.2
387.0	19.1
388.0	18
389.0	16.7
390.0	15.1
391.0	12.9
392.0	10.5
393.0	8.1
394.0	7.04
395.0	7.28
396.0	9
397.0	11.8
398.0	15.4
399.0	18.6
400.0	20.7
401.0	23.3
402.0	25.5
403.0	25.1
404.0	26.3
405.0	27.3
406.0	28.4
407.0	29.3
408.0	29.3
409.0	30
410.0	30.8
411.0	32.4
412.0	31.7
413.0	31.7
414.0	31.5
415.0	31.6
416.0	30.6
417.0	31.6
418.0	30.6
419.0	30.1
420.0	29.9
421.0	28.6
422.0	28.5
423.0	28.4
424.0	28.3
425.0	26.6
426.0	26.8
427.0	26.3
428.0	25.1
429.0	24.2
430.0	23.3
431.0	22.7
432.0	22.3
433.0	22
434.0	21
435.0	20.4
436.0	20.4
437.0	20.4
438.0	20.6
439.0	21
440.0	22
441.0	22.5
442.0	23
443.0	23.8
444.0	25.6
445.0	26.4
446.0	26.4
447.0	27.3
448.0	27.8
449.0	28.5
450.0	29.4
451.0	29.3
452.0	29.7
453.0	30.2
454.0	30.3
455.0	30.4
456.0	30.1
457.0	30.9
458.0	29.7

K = 0.48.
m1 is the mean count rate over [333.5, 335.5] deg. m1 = 32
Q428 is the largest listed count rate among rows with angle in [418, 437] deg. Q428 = 30.6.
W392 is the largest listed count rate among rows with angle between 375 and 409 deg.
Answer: 30.6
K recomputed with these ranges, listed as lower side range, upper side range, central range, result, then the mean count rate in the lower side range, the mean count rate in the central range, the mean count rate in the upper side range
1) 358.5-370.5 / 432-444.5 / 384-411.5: 0.33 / 32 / 20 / 21.9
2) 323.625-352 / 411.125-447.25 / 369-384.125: 0.02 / 31.5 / 28.7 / 26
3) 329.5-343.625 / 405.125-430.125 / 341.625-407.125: 0.16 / 31.6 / 26.3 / 29.1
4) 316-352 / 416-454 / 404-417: -0.12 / 31.6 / 30.3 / 25.8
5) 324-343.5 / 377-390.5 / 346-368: -0.17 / 31.5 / 32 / 22.7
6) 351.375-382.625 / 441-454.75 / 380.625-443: 0.23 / 30.9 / 23.2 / 27.4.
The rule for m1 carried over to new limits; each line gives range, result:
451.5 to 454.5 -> 30.1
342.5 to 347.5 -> 31.1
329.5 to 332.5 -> 31.5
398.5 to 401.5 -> 20.9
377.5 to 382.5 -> 27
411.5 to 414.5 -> 31.6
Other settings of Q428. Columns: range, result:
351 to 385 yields 32.9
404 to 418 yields 32.4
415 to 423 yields 31.6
